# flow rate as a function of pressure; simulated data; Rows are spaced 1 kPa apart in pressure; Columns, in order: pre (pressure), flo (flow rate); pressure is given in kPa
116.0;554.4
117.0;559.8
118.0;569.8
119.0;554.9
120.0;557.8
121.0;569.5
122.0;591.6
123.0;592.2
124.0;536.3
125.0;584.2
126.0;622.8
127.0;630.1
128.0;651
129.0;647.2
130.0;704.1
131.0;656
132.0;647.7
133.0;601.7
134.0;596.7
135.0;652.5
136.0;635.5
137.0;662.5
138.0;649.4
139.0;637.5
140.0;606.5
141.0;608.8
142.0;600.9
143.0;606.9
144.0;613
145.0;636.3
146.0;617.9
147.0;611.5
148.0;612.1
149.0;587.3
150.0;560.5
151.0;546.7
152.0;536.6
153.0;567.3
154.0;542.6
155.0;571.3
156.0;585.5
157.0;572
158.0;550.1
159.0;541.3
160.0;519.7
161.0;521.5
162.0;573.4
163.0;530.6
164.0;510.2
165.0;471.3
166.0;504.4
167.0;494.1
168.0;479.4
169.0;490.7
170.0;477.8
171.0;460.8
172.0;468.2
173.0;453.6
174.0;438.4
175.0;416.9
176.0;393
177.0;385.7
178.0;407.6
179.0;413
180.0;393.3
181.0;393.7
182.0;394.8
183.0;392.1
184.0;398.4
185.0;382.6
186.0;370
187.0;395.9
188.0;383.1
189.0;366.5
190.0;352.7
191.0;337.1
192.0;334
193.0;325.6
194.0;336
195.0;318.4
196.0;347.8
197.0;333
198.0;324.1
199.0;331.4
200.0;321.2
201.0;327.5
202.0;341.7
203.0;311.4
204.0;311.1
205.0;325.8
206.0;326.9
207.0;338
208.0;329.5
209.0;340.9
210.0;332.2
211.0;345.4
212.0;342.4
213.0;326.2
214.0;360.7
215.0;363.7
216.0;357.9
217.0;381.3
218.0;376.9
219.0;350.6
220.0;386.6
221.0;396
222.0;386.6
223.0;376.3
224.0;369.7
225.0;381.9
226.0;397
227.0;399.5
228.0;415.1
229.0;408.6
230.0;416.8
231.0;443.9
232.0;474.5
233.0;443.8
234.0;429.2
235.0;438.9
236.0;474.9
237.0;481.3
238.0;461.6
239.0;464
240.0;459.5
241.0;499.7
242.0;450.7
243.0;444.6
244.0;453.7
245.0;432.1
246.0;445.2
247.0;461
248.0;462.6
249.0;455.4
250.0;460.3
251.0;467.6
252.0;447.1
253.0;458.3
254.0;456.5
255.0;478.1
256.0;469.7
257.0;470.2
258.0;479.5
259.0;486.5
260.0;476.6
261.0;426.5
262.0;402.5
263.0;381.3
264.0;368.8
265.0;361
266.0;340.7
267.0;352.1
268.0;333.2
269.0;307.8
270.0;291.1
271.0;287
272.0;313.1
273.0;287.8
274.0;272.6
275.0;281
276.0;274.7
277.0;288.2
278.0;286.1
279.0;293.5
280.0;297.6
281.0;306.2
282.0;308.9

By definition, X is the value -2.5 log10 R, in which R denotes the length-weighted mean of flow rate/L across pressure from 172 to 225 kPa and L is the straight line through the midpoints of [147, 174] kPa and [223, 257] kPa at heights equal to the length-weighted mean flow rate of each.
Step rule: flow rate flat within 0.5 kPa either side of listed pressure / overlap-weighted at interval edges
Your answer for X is 0.32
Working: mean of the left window 528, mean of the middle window 364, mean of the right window 445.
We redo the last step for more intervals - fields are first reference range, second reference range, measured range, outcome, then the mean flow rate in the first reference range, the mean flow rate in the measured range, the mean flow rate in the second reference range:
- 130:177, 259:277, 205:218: 0.279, 557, 346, 341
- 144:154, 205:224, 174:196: 0.217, 585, 377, 356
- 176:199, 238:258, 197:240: 0.102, 367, 379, 460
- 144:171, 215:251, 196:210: 0.397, 546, 329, 426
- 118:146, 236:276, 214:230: 0.216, 616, 384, 413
